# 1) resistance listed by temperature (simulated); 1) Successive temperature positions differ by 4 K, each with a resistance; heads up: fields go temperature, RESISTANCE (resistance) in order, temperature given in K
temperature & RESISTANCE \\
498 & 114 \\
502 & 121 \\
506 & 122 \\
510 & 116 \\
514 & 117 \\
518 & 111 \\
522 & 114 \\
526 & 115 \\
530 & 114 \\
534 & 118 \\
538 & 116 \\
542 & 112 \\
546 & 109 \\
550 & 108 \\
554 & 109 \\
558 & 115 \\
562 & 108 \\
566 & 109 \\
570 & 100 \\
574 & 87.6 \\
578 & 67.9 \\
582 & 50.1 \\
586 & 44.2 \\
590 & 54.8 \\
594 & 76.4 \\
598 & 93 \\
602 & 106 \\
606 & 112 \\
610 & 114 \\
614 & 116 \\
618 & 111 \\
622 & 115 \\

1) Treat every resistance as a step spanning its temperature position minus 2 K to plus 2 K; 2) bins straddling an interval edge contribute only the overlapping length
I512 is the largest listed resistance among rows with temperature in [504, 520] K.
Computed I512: 122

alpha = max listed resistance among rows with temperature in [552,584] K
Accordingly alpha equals 115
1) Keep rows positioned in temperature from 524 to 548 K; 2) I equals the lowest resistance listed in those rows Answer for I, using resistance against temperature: 109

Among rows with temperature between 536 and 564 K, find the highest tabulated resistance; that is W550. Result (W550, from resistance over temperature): 116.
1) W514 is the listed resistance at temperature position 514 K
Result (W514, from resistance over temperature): 117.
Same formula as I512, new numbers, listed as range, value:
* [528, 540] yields 118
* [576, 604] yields 106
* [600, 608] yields 112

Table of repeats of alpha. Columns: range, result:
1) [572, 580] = 87.6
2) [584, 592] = 54.8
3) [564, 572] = 109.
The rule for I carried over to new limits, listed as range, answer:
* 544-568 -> 108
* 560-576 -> 87.6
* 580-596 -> 44.2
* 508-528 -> 111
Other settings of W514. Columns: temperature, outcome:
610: 114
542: 112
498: 114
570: 100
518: 111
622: 115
